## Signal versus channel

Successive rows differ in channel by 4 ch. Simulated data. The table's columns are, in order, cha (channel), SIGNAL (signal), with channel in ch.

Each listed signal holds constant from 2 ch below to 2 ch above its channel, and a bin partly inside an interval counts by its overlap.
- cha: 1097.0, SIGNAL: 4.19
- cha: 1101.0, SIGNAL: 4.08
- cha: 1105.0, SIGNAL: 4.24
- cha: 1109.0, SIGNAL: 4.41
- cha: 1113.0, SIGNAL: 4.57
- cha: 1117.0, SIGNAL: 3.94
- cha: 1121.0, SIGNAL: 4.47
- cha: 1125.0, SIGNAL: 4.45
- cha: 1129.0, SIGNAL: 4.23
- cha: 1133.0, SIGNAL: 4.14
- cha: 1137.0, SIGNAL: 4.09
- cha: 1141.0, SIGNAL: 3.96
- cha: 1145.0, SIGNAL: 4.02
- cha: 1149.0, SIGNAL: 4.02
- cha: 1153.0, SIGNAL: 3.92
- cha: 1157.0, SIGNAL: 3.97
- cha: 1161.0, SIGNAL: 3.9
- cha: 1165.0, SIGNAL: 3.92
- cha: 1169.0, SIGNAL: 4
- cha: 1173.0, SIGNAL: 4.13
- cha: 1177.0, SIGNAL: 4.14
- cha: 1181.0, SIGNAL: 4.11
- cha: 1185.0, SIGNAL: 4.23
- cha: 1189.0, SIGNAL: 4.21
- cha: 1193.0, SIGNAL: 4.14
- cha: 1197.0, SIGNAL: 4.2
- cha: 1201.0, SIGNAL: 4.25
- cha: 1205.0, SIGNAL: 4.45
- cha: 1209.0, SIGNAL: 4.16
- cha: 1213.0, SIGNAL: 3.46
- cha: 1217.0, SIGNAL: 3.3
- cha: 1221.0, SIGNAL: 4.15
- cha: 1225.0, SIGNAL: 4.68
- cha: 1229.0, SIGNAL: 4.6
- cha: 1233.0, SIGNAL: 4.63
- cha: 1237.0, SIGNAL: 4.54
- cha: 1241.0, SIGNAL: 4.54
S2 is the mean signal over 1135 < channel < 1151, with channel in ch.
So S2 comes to 4.02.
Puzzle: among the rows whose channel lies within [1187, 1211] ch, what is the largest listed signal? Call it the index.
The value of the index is 4.45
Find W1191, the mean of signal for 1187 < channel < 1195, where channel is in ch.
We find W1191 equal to 4.17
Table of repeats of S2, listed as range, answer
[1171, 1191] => 4.16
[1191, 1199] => 4.17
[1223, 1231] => 4.64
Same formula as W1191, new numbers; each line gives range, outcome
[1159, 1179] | 4.02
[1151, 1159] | 3.95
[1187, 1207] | 4.25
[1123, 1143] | 4.17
